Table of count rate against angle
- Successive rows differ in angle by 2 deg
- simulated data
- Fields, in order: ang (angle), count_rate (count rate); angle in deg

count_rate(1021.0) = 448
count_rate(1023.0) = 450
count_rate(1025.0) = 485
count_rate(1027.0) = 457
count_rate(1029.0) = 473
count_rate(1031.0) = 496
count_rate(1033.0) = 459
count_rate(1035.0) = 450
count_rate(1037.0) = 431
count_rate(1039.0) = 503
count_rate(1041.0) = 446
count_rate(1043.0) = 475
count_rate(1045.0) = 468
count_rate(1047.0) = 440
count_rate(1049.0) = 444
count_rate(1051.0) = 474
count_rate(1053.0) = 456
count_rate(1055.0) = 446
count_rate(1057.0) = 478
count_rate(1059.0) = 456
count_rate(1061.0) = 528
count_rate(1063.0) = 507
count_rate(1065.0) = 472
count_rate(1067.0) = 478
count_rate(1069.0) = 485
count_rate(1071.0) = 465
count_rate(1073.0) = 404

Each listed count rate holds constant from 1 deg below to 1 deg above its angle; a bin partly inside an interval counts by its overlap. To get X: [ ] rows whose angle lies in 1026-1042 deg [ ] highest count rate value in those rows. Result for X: 503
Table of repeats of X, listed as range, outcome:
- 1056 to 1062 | 528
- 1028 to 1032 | 496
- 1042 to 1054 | 475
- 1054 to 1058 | 478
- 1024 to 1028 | 485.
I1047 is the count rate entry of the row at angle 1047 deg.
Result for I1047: 440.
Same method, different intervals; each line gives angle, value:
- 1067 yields 478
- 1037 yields 431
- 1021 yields 448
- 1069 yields 485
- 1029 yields 473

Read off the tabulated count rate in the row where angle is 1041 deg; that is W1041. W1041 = 446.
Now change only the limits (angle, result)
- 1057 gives 478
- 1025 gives 485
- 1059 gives 456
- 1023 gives 450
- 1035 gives 450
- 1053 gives 456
